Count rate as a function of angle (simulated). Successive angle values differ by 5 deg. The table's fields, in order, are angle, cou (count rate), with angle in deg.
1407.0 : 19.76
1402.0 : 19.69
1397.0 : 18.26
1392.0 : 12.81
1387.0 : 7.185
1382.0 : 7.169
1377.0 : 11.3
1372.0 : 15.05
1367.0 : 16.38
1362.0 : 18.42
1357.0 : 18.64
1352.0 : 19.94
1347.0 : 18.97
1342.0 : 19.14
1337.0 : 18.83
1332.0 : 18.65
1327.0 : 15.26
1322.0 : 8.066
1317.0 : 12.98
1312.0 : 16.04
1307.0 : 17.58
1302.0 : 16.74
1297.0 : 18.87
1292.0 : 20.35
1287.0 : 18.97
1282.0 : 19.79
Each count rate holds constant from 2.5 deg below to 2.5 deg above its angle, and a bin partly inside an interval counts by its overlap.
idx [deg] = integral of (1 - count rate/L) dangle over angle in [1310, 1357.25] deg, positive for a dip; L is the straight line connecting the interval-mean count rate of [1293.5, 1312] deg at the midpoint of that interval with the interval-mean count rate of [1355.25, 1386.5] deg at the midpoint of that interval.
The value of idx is -2.3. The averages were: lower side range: 17.6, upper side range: 13.9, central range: 16.6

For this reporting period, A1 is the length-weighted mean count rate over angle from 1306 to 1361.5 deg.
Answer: 16.8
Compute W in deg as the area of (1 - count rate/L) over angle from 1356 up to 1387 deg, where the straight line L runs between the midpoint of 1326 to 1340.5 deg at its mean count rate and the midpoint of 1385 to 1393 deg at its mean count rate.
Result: -2.9 deg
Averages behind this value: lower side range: 17.9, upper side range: 9.65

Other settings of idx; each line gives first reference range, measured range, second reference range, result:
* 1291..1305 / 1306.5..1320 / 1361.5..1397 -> 1.9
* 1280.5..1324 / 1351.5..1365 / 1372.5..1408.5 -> -3.7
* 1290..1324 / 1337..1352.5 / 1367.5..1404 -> -4.9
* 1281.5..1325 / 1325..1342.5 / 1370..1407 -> -2.9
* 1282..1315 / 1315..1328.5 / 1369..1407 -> 4.1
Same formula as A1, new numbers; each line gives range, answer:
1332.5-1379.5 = 17.5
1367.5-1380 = 13.4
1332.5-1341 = 18.8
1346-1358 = 19.3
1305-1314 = 16.8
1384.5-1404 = 14.4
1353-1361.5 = 18.8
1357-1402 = 14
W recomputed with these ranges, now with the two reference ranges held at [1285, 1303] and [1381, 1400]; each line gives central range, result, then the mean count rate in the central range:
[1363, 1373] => -2.0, 16.2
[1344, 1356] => -3.7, 19.3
